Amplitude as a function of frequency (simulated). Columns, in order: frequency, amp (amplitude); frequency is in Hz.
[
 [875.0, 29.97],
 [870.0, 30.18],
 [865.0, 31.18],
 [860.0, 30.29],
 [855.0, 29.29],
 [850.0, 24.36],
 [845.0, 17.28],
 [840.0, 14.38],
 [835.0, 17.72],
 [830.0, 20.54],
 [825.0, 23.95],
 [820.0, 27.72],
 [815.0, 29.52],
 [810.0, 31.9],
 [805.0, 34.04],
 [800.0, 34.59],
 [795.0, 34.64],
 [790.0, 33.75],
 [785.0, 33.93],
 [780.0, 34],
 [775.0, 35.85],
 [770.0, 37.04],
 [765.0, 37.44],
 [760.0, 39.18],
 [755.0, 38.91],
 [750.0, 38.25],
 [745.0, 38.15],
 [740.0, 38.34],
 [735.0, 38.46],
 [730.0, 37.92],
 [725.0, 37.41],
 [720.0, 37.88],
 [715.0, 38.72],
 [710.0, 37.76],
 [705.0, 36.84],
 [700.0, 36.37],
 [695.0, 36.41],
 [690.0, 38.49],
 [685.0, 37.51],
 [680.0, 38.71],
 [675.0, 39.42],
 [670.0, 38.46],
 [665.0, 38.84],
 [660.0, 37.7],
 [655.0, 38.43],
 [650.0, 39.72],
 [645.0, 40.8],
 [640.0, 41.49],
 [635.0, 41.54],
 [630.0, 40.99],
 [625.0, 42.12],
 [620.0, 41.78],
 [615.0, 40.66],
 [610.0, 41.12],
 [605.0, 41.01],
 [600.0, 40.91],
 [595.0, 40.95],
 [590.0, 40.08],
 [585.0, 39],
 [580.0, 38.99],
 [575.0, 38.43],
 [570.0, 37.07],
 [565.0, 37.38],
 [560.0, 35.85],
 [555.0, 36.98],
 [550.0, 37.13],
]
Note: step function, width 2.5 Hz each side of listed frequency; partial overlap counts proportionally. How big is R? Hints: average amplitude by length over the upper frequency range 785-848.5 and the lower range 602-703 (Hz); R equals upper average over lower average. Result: 0.7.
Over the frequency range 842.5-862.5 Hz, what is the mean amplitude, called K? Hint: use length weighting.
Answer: 25.3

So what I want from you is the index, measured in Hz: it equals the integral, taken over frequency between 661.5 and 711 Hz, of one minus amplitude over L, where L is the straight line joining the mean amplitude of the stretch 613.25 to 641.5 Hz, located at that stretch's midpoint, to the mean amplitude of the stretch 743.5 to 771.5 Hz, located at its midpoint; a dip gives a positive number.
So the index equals 2.6 Hz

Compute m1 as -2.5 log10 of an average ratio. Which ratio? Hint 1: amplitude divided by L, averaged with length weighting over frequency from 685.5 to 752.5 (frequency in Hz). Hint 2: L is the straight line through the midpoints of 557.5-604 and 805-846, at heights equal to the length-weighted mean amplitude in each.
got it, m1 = -0.24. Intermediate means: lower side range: 38.8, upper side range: 23.8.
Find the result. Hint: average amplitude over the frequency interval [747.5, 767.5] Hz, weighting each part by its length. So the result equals 38.4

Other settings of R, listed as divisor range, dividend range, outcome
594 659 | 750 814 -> 0.87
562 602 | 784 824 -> 0.82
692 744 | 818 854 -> 0.56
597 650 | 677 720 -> 0.91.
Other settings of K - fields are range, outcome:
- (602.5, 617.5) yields 40.9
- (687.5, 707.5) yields 37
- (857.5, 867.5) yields 30.7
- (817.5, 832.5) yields 24.1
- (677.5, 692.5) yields 38.2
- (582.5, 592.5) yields 39.5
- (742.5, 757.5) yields 38.4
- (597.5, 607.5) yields 41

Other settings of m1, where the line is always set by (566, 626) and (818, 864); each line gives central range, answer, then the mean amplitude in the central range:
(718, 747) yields -0.24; 38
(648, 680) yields -0.10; 38.7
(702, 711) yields -0.15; 37.2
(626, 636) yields -0.10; 41.4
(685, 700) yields -0.12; 37.3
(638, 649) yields -0.12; 40.9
